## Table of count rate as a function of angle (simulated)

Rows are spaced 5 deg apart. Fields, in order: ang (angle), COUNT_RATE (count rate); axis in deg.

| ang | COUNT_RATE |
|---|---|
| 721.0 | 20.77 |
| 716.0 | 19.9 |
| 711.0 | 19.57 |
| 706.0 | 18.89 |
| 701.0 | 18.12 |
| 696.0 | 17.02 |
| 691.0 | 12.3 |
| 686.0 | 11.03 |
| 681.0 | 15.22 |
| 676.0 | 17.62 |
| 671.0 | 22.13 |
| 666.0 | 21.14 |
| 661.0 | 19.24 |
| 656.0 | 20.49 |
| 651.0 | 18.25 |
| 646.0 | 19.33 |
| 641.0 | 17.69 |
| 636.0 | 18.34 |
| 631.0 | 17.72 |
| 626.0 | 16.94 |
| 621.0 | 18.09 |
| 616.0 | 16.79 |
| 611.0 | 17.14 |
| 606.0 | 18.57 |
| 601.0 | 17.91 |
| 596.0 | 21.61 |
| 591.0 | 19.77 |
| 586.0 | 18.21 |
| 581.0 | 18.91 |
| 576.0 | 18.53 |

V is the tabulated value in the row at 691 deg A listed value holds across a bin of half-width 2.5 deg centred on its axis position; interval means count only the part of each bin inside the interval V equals 12.3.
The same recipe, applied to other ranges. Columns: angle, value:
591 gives 19.77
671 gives 22.13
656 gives 20.49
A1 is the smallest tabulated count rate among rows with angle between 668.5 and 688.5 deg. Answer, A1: 11.03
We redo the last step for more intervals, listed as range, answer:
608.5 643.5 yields 16.79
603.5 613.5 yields 17.14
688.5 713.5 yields 12.3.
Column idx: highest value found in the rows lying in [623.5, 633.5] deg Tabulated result 17.72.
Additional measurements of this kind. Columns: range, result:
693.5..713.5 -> 19.57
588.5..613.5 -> 21.61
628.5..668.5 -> 21.14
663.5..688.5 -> 22.13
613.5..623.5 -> 18.09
